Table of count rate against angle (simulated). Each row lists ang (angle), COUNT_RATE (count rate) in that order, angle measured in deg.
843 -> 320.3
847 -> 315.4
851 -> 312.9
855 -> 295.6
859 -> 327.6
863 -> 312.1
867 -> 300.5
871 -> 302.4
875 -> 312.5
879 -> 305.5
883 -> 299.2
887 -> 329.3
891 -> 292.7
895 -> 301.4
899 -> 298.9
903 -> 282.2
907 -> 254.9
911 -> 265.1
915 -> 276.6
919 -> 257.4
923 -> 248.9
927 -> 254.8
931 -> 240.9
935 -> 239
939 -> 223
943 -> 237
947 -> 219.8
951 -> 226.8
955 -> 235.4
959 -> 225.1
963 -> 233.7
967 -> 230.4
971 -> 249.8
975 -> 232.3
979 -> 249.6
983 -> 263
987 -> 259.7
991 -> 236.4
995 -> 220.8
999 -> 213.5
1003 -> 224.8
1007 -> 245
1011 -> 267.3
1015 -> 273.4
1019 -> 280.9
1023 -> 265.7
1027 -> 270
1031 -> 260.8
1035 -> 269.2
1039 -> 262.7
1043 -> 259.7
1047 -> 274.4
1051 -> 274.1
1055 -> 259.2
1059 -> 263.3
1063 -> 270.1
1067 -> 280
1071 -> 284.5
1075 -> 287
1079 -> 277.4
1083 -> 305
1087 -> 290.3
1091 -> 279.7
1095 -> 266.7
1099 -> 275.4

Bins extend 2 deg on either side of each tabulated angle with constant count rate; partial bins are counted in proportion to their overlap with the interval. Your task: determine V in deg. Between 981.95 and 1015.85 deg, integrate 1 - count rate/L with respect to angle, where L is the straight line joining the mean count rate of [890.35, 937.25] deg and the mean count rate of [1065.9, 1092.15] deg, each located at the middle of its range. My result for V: 4.1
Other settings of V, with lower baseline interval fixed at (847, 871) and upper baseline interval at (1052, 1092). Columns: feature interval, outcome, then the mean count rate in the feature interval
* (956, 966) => 2.2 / 230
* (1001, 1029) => 2.6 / 261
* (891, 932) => 4.4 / 270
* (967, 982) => 2.6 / 243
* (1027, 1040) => 0.9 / 265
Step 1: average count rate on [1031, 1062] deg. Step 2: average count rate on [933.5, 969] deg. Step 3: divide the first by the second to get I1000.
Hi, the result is 1.16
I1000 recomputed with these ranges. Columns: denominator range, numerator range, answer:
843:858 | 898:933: 0.85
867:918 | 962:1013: 0.82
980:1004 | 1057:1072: 1.15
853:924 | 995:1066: 0.89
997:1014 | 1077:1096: 1.19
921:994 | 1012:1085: 1.14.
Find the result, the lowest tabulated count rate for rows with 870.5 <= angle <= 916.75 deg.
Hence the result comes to 254.9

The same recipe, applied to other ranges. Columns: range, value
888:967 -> 219.8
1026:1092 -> 259.2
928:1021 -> 213.5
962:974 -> 230.4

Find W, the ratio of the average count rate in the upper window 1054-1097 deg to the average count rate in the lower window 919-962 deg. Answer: 1.2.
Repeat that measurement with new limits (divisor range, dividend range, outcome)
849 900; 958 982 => 0.78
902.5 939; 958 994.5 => 0.95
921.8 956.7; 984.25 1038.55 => 1.07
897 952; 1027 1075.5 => 1.07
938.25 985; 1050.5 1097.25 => 1.18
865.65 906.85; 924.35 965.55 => 0.78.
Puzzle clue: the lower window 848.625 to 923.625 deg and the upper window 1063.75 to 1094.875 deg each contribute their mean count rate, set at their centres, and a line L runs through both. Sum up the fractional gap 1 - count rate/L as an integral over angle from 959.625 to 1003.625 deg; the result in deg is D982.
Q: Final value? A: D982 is 7.88 deg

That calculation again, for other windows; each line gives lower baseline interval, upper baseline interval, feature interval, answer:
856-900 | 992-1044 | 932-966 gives 6.1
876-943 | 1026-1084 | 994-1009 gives 2.5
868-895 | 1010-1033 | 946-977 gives 5.8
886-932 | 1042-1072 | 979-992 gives 0.9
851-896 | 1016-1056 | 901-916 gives 1.5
